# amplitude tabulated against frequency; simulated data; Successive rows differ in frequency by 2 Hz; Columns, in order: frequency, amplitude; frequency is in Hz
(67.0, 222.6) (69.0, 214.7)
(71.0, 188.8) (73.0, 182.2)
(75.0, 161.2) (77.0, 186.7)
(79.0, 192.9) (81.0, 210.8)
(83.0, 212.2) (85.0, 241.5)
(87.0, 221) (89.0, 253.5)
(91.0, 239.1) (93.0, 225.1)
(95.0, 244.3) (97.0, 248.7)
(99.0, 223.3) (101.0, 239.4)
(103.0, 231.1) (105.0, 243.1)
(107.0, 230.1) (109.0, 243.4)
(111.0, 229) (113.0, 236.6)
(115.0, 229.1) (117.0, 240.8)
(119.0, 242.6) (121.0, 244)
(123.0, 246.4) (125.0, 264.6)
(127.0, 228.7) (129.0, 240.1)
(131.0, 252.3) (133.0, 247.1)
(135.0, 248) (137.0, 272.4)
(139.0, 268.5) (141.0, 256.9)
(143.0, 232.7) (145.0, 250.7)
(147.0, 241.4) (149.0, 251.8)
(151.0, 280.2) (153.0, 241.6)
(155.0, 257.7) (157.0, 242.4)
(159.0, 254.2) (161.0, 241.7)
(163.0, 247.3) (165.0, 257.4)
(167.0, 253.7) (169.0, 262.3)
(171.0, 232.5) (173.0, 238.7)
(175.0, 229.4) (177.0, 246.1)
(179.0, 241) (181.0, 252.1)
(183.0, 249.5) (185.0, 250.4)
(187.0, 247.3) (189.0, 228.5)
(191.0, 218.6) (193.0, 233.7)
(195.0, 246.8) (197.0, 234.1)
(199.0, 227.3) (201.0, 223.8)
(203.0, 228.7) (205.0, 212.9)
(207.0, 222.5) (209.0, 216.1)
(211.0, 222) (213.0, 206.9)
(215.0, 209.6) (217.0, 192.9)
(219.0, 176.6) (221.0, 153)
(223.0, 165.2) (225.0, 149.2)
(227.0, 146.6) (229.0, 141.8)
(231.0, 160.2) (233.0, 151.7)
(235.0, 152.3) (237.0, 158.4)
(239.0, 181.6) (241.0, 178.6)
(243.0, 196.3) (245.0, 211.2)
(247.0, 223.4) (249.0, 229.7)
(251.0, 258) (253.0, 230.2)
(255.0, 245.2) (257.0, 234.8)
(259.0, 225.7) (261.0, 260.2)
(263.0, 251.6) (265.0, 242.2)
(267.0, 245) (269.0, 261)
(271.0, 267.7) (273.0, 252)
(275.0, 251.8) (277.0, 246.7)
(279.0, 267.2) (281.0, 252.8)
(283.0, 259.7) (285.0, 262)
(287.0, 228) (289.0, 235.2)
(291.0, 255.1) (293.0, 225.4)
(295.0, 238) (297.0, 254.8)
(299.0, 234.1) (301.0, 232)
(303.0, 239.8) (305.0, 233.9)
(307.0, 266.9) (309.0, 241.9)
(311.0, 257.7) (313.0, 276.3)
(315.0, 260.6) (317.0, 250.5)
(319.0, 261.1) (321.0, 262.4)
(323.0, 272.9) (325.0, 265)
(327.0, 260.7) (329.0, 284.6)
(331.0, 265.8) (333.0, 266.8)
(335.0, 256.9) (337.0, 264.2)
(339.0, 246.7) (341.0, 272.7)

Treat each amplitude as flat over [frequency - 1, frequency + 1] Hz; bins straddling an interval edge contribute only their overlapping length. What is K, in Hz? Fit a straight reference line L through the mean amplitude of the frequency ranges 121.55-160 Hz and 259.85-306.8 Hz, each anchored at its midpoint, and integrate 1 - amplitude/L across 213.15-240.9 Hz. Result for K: 9.2 Hz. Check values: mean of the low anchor 251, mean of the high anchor 248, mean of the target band 166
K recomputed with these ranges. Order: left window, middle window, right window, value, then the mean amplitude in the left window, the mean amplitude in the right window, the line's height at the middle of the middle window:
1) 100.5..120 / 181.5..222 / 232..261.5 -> -0.5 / 236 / 208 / 218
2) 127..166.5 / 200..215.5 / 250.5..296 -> 1.9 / 251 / 248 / 249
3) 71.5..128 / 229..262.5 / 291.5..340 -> 5.6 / 228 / 255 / 246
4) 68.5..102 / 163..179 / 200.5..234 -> -3.9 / 217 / 186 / 197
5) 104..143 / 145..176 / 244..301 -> -0.5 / 245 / 244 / 245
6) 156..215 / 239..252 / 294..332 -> 1.7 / 236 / 256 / 245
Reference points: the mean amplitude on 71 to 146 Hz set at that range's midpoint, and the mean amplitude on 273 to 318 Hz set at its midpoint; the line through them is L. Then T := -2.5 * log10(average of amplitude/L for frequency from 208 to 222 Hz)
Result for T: 0.23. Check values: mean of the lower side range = 233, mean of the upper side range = 249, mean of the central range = 197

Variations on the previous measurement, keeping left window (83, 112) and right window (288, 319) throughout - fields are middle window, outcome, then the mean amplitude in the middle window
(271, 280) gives -0.04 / 256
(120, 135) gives -0.04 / 246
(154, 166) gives -0.05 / 250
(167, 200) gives 0.00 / 240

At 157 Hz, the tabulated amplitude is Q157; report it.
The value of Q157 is 242.4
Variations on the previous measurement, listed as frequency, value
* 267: 245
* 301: 232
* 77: 186.7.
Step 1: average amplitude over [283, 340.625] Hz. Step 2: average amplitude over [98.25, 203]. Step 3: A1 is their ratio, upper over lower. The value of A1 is 1.04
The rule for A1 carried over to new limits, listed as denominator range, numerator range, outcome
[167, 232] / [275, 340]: 1.18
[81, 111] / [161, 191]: 1.04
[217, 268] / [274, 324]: 1.26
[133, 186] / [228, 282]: 0.89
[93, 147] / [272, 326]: 1.03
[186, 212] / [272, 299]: 1.09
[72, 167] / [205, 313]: 0.93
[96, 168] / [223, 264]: 0.81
